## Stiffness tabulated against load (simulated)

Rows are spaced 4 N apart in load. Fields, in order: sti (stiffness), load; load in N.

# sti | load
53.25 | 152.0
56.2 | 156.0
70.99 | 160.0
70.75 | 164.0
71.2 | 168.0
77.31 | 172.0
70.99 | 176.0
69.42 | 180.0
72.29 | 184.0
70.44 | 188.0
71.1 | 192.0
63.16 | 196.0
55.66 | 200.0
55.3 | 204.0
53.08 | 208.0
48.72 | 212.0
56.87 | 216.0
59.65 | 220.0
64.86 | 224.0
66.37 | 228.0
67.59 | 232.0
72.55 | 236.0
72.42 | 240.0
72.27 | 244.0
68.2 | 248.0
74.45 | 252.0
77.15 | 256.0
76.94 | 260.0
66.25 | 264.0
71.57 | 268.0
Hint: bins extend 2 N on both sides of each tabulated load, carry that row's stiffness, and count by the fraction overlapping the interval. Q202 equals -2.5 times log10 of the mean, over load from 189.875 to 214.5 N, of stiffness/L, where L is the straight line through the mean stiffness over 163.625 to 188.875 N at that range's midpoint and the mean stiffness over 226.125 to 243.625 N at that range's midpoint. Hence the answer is 0.22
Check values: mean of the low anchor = 71.9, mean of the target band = 57.9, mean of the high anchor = 70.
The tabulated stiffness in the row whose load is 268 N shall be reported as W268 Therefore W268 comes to 71.57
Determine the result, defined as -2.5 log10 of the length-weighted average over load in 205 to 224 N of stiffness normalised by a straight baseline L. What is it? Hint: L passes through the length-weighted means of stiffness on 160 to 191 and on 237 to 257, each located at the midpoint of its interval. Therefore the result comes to 0.28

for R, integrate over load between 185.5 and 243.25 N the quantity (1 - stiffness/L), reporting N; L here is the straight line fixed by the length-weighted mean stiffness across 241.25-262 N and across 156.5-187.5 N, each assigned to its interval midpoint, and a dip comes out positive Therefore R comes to 7.6 N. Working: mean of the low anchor 71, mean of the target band 63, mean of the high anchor 73.8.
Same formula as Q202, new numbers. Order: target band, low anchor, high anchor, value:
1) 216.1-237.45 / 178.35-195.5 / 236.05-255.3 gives 0.10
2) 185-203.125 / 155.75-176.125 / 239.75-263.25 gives 0.10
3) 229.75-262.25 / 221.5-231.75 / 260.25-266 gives -0.08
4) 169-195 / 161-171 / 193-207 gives -0.10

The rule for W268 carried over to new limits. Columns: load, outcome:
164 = 70.75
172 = 77.31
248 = 68.2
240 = 72.42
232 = 67.59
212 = 48.72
